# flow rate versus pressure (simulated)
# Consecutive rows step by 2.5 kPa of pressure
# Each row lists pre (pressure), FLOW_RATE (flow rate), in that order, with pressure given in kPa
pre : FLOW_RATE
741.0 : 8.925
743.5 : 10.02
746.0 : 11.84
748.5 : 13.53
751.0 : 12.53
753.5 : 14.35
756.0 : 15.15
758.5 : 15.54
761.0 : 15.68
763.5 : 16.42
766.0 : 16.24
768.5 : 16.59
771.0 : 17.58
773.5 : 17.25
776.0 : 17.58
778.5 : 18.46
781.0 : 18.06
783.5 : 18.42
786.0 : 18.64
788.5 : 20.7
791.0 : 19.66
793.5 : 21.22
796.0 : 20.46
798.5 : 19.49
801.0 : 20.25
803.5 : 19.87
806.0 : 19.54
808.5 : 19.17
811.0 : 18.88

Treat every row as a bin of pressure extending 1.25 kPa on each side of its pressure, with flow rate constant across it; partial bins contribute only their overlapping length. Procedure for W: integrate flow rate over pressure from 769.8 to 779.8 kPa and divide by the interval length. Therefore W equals 17.7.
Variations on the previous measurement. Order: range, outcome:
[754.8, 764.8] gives 15.7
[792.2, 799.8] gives 20.4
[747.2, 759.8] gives 14.2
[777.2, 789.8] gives 18.9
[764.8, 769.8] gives 16.4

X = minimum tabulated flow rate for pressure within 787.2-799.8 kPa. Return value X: 19.49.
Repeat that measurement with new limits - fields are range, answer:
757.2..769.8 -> 15.54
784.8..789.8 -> 18.64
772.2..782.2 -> 17.25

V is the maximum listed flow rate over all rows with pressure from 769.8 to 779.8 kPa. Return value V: 18.46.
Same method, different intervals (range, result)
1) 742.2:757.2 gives 15.15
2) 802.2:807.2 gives 19.87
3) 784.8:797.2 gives 21.22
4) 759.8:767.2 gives 16.42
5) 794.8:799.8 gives 20.46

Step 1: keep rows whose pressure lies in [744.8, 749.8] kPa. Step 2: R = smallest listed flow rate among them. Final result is 11.84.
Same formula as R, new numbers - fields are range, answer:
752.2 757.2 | 14.35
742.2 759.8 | 10.02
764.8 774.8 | 16.24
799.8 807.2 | 19.54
